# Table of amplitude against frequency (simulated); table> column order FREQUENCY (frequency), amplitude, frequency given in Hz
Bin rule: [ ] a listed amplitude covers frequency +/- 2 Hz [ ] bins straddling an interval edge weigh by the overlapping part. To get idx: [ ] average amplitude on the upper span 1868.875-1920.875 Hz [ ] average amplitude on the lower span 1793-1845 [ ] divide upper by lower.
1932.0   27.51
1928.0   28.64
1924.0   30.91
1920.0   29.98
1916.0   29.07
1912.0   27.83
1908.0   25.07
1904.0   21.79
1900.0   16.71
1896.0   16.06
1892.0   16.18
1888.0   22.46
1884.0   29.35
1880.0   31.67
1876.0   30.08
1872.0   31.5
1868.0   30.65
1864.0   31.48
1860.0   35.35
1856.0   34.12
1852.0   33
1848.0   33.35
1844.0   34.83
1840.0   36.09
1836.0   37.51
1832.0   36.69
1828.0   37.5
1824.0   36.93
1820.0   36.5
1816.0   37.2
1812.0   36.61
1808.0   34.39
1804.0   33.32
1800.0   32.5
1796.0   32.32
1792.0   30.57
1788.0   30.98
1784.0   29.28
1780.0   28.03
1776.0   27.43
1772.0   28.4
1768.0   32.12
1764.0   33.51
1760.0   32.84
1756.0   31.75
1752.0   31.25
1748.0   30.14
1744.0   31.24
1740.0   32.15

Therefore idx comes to 0.71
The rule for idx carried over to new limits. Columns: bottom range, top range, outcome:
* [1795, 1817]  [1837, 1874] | 0.97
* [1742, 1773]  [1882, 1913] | 0.69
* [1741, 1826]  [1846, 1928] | 0.86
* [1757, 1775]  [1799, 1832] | 1.14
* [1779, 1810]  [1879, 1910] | 0.70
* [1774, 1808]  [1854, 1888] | 1.01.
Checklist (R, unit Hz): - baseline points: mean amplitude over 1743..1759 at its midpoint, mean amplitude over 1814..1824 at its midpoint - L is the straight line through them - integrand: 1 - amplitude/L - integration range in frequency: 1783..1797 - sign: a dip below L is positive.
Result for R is 1.5 Hz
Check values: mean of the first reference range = 31.2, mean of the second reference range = 36.9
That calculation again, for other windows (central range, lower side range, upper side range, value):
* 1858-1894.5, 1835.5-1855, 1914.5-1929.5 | 4.70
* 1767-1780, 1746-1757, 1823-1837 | 1.51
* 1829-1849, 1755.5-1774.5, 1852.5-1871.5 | -2.08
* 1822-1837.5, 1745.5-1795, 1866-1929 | -4.73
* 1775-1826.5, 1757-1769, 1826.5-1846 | 2.72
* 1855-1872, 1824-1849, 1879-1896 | -1.86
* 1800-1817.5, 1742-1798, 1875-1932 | -3.51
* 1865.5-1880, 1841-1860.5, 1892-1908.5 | -1.90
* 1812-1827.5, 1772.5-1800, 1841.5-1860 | -2.35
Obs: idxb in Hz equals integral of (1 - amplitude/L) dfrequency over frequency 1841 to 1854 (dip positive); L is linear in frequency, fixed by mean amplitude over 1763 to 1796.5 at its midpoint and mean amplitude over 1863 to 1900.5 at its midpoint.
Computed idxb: -3.2 Hz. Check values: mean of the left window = 30.1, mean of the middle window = 33.9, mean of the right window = 25.8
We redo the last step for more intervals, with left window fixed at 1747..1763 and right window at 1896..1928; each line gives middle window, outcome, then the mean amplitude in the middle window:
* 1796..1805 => -0.85 Hz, 32.7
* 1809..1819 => -2.47 Hz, 36.6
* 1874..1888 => -1.33 Hz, 29.2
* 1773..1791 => 0.96 Hz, 29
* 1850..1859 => -1.95 Hz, 33.8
